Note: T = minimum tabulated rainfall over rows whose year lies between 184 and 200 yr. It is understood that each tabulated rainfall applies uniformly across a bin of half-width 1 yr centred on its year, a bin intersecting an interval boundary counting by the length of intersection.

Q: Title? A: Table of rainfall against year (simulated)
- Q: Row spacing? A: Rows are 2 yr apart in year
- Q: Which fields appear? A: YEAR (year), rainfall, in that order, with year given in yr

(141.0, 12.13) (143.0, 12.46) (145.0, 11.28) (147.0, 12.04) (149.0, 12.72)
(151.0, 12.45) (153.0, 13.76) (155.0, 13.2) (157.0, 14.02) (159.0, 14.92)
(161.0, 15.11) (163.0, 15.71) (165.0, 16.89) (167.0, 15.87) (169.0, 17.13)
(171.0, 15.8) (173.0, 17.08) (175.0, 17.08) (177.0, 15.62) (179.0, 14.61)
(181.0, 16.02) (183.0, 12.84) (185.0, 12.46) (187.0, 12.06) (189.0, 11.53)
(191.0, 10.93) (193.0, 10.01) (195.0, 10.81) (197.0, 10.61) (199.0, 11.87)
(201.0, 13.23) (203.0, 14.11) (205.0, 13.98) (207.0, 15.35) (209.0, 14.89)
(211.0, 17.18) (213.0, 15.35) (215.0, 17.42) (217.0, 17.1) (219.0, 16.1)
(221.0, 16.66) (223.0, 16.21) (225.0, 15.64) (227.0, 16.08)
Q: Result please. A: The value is 10.01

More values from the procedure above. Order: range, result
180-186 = 12.46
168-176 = 15.8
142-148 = 11.28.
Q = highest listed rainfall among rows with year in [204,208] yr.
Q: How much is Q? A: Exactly 15.35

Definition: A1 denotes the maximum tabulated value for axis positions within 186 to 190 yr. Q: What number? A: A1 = 12.06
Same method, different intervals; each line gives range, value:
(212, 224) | 17.42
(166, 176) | 17.13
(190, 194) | 10.93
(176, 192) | 16.02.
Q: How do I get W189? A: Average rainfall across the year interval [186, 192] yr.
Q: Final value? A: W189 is 11.5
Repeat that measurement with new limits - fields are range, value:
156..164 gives 14.9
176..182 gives 15.4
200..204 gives 13.7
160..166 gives 15.9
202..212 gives 15.1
